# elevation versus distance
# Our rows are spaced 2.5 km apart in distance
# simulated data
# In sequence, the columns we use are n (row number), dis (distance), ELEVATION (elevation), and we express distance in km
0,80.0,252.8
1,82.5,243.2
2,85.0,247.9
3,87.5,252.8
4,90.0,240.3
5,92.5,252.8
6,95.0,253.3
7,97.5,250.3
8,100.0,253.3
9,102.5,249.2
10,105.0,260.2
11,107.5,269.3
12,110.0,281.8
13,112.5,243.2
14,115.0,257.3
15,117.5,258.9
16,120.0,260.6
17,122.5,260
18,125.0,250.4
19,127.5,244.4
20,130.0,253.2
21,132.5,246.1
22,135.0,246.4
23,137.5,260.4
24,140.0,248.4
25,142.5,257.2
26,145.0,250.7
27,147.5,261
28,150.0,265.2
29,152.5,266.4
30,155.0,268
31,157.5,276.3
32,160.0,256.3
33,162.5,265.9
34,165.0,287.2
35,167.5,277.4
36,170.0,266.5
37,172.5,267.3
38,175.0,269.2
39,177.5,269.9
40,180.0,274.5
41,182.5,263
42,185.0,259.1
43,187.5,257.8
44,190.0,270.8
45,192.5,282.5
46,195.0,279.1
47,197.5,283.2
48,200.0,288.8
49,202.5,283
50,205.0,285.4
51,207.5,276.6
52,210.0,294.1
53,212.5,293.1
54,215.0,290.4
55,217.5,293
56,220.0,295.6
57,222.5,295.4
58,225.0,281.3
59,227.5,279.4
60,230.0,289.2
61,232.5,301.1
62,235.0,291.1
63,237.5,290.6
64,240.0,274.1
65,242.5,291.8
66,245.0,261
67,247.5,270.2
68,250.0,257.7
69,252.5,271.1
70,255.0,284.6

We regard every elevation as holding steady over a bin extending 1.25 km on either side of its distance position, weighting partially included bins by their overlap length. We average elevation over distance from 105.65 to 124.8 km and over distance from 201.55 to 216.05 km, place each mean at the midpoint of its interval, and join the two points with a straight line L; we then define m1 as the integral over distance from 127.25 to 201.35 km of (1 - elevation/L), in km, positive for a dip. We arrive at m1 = 2.4 km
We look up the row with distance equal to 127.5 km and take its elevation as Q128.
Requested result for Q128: 244.4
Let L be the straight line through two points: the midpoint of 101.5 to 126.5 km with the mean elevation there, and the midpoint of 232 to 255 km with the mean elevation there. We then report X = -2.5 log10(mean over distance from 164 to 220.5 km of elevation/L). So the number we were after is -0.030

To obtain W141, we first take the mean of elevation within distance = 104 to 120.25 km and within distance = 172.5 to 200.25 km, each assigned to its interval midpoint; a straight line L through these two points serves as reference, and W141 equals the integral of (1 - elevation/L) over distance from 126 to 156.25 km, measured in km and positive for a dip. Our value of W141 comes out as 1.1 km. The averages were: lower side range 262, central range 256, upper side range 272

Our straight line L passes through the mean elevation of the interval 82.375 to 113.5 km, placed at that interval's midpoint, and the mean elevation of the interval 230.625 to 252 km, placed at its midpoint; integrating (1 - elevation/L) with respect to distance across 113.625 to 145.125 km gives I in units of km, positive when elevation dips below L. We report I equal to 0.8 km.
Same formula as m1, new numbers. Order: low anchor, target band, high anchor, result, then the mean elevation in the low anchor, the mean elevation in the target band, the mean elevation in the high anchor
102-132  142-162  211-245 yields 0.3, 257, 263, 289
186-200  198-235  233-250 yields -1.6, 276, 289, 279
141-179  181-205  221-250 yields -0.1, 267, 275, 283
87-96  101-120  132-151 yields -0.6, 249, 260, 255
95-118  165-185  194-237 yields 0.5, 258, 270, 288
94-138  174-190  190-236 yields 0.6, 255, 266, 287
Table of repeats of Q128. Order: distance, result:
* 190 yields 270.8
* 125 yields 250.4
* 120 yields 260.6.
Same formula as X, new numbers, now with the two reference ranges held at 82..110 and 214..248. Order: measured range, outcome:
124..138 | 0.05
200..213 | -0.02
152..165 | 0.00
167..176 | 0.01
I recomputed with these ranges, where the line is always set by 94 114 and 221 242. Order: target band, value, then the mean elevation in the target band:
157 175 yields 0.1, 271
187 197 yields 0.1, 274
